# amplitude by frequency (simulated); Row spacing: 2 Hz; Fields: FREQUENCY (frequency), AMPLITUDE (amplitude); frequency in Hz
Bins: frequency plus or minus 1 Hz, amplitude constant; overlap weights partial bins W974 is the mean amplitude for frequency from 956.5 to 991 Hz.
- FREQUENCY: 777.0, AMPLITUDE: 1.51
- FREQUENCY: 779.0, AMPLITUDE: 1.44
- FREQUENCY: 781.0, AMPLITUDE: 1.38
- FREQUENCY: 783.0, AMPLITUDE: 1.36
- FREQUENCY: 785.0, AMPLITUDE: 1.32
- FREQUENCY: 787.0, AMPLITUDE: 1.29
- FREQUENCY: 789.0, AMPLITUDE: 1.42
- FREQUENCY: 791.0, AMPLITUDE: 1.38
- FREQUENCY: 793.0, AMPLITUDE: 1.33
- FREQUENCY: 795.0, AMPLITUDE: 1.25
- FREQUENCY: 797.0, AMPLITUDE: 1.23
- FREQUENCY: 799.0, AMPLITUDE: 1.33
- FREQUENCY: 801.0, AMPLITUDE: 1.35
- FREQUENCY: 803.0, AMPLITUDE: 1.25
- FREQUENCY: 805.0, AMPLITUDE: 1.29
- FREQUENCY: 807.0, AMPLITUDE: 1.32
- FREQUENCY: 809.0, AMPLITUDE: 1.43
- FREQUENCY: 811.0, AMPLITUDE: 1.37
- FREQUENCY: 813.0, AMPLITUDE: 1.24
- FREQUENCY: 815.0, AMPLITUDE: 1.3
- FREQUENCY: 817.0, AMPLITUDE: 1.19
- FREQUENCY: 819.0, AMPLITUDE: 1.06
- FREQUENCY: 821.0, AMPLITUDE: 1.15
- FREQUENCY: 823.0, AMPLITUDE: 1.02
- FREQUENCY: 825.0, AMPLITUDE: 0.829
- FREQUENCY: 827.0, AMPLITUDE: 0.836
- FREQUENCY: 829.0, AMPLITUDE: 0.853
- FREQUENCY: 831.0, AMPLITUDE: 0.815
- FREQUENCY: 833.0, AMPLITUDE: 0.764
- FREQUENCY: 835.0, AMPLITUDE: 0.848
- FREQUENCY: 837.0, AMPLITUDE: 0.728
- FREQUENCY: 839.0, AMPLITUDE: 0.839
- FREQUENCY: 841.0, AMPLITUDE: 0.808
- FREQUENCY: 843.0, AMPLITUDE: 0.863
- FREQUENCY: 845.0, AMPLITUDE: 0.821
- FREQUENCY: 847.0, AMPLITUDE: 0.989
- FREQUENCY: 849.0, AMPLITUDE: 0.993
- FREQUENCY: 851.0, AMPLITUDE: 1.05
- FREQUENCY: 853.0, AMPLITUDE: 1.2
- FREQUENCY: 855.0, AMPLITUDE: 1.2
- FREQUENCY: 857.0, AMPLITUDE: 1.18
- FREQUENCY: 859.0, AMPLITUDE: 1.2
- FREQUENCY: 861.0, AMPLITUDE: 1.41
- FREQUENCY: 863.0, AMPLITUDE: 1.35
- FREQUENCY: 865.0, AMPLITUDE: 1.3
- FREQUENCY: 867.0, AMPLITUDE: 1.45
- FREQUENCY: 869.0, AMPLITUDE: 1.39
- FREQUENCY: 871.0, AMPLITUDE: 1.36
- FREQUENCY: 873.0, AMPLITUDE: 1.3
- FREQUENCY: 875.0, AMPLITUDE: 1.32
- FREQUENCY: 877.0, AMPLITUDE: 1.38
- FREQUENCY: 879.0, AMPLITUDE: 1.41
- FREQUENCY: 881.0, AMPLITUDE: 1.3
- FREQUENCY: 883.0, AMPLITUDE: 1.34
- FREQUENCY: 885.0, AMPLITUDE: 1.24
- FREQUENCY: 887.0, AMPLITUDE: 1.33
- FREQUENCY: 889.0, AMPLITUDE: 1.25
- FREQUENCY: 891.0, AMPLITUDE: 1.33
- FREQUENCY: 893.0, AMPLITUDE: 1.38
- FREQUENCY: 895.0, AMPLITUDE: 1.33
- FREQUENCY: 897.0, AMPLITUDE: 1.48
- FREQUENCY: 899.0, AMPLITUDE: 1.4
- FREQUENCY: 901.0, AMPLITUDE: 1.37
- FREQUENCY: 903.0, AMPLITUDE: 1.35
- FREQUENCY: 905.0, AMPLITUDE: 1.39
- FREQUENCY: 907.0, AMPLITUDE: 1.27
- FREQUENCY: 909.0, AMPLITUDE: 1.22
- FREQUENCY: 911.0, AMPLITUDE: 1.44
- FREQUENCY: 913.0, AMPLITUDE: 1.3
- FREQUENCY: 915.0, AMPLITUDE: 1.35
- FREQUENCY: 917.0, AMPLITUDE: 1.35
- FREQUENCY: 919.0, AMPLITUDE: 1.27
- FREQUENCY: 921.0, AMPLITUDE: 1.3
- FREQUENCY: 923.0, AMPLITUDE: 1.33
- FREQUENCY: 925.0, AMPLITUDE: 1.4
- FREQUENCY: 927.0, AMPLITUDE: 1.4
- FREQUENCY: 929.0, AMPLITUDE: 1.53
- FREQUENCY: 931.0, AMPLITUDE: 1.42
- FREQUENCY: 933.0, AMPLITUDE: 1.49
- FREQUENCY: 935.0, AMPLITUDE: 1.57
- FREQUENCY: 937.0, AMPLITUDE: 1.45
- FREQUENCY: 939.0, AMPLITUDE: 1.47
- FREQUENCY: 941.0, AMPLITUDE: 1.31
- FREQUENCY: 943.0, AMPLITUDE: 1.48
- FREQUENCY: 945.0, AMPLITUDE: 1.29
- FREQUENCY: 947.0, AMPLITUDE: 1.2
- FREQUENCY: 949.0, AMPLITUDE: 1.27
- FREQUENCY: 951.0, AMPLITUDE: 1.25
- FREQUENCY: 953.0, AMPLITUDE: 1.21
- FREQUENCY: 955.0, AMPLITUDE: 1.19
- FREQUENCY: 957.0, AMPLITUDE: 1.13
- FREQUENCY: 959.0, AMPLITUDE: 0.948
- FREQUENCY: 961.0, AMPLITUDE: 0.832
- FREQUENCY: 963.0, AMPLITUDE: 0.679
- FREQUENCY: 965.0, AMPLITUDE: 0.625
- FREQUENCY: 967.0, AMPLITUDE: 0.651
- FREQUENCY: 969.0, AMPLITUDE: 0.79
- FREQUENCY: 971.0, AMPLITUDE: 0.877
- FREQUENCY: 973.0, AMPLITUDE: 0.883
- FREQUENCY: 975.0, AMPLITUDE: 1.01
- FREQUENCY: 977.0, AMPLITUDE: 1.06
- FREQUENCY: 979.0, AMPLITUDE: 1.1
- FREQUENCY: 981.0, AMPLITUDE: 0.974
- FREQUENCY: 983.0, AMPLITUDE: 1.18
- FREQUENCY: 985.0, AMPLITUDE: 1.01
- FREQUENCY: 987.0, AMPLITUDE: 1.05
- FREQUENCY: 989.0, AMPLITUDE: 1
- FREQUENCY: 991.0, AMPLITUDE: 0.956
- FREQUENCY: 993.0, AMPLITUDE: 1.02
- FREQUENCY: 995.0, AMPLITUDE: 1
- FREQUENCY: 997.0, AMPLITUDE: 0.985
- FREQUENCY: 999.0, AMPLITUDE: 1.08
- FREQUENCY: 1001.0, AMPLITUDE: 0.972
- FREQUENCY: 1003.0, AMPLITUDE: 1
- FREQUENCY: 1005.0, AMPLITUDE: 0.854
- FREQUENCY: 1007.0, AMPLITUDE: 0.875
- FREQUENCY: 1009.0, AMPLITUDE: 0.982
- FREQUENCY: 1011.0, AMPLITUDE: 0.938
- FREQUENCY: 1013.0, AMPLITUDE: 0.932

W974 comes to 0.927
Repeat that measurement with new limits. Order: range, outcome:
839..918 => 1.26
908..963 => 1.3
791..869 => 1.12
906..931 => 1.35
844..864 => 1.14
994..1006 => 0.982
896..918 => 1.36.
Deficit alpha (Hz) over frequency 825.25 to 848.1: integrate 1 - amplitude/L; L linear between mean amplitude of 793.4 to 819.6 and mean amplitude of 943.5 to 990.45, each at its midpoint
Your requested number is 7.4 Hz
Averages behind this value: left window 1.28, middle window 0.834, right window 1.01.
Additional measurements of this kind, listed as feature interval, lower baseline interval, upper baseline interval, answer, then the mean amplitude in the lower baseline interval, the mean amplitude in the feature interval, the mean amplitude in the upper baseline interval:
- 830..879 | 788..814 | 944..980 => 3.9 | 1.32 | 1.11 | 1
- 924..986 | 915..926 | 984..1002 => 1.8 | 1.33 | 1.15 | 1.01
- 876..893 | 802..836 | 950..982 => -4.9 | 1.09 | 1.33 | 0.951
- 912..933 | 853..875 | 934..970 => -3.2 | 1.31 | 1.37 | 1.13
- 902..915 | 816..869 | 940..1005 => -3.8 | 1.04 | 1.33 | 1.03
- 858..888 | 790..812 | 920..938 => 1.0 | 1.32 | 1.34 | 1.43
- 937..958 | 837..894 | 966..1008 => -4.9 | 1.21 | 1.29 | 0.968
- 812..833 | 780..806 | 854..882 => 4.9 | 1.32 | 1.02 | 1.32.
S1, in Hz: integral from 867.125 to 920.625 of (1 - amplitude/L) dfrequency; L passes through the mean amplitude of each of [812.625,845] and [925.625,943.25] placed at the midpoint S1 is -3.9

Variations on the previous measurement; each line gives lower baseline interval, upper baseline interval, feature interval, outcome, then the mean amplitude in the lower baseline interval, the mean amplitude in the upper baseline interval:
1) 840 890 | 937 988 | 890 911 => -3.5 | 1.22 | 1.07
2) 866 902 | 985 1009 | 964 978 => 2.9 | 1.35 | 0.982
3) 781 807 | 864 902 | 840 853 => 3.8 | 1.32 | 1.35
